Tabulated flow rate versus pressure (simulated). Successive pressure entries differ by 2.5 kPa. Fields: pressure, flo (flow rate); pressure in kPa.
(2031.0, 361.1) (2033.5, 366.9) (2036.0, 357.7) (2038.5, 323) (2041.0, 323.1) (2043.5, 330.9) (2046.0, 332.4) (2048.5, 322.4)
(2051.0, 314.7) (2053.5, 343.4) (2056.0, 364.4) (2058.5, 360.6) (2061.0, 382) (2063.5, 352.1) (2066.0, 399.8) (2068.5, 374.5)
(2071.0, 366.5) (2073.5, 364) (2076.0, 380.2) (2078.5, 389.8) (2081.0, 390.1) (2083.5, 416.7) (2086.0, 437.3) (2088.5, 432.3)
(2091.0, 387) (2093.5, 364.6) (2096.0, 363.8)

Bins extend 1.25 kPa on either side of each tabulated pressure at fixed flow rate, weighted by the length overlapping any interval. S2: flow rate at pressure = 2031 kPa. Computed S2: 361.1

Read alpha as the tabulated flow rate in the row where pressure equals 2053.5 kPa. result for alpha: 343.4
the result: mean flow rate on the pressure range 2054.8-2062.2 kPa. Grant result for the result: 369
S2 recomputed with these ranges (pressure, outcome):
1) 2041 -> 323.1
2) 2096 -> 363.8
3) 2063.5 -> 352.1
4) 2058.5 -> 360.6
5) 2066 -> 399.8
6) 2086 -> 437.3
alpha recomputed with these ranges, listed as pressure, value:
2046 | 332.4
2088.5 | 432.3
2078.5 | 389.8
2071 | 366.5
